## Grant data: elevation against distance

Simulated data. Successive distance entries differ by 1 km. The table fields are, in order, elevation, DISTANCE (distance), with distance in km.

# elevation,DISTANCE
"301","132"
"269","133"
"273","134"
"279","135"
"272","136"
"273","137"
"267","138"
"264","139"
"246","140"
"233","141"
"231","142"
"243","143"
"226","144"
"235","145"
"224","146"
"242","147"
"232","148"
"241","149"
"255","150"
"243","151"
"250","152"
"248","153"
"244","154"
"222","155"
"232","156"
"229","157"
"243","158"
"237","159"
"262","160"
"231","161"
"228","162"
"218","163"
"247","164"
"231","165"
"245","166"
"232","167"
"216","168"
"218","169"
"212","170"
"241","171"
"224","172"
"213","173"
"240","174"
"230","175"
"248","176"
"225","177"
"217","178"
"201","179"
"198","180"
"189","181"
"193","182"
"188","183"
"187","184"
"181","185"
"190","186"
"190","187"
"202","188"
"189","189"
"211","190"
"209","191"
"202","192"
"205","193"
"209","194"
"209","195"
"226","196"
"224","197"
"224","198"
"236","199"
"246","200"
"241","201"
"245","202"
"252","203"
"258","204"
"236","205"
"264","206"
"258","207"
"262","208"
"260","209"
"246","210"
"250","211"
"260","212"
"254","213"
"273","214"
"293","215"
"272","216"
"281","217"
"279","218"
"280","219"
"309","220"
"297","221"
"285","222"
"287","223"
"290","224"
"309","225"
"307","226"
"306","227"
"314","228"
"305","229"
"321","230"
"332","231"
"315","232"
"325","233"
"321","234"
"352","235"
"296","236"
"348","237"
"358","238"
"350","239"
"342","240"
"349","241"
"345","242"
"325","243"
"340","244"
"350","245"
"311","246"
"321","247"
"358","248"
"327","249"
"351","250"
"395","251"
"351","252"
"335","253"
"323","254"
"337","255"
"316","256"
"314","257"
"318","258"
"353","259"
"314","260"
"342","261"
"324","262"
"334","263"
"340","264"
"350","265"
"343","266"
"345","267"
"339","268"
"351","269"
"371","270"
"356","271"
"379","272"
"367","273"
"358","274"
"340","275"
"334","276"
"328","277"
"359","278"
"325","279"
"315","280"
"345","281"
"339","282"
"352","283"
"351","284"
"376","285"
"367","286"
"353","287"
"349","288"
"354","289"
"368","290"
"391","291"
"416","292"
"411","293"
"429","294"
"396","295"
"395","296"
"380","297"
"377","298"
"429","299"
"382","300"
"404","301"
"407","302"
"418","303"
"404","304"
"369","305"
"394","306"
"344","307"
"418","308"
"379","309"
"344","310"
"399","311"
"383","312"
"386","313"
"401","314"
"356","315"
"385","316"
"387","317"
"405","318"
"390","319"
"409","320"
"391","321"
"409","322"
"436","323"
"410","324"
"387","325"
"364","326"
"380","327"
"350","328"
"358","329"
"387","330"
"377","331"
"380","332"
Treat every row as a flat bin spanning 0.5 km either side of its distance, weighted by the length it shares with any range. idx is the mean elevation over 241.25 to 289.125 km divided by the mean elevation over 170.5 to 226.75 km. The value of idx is 1.4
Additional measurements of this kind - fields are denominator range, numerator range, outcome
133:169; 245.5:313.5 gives 1.49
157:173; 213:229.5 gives 1.26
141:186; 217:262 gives 1.43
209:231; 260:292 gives 1.22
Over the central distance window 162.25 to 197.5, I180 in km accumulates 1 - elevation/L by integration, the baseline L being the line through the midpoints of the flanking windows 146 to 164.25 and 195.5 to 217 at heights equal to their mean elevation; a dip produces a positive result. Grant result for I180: 4.6 km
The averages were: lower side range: 239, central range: 213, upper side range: 252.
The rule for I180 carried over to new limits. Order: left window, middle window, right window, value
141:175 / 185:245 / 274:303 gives 4.5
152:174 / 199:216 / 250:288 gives 1.4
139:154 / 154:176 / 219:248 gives 2.2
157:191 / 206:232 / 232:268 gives 0.3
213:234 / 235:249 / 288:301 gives -0.7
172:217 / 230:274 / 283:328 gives -4.3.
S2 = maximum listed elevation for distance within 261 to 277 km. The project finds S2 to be 379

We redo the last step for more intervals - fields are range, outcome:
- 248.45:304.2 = 429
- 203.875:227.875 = 309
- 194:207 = 264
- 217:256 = 395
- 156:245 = 358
